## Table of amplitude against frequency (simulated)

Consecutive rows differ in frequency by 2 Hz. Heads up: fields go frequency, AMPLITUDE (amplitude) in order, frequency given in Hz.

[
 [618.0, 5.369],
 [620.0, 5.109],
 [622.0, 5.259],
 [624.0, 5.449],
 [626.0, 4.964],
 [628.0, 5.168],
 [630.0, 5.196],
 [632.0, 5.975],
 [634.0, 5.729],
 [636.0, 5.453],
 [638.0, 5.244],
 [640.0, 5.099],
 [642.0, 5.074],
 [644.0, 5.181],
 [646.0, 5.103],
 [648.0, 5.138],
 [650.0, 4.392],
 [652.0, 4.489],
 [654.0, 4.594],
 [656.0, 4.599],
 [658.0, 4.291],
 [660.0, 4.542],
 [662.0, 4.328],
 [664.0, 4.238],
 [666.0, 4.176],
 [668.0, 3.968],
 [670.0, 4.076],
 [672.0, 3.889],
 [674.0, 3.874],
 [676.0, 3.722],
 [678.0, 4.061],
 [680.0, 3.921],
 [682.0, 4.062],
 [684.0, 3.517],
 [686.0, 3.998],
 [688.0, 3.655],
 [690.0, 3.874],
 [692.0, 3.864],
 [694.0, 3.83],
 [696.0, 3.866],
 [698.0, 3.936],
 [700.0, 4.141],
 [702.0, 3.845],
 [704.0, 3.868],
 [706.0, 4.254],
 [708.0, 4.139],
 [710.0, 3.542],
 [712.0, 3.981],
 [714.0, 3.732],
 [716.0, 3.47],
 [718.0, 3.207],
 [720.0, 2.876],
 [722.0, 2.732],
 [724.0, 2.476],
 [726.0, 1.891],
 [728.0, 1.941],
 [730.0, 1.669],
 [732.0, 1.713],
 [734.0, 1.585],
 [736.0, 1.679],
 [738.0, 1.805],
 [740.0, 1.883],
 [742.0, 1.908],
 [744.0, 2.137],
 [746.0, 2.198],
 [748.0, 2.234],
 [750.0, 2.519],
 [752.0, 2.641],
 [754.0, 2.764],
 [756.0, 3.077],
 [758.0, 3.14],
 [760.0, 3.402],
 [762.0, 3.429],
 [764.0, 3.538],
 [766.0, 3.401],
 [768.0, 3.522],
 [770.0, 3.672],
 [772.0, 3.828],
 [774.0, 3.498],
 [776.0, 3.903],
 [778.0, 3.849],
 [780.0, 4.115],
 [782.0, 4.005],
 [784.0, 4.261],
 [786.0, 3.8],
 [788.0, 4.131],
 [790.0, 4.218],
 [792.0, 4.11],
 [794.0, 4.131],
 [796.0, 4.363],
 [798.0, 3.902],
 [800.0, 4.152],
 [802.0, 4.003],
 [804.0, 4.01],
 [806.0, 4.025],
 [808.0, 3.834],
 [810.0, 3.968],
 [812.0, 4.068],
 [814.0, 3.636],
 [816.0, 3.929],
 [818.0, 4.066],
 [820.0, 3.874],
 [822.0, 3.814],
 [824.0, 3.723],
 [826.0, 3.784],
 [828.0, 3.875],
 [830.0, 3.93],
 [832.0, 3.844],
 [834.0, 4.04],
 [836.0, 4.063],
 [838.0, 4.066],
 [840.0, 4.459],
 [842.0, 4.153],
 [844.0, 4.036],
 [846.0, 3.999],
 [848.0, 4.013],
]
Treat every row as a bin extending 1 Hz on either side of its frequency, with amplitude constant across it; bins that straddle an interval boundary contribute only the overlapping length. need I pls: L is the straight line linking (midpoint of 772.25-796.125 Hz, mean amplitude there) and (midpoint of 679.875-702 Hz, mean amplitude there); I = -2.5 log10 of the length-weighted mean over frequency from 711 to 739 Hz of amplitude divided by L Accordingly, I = 0.50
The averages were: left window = 3.88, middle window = 2.48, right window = 4.01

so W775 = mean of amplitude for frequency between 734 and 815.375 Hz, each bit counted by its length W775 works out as 3.4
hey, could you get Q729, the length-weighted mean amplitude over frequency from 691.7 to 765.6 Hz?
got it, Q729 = 2.94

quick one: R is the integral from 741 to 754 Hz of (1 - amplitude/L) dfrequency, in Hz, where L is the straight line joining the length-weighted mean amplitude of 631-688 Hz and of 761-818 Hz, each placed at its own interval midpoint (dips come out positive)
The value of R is 5.7 Hz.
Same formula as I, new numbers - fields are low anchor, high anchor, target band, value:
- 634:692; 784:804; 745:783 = 0.250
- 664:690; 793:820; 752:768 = 0.225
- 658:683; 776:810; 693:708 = 0.026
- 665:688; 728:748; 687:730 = -0.197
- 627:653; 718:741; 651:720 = -0.136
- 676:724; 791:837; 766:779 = 0.054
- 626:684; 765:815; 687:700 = 0.147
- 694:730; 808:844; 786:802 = -0.088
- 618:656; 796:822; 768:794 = 0.057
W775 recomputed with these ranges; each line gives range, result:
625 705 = 4.42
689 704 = 3.91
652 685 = 4.13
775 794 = 4.05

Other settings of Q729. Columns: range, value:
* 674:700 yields 3.87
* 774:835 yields 3.97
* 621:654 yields 5.16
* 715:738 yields 2.27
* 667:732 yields 3.53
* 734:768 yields 2.61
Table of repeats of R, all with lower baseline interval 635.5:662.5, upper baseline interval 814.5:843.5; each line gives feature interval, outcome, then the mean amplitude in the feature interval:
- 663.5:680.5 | 2.6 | 3.99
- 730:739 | 5.6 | 1.69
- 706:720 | 2.7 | 3.66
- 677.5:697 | 3.3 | 3.86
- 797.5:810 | 0.3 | 3.99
